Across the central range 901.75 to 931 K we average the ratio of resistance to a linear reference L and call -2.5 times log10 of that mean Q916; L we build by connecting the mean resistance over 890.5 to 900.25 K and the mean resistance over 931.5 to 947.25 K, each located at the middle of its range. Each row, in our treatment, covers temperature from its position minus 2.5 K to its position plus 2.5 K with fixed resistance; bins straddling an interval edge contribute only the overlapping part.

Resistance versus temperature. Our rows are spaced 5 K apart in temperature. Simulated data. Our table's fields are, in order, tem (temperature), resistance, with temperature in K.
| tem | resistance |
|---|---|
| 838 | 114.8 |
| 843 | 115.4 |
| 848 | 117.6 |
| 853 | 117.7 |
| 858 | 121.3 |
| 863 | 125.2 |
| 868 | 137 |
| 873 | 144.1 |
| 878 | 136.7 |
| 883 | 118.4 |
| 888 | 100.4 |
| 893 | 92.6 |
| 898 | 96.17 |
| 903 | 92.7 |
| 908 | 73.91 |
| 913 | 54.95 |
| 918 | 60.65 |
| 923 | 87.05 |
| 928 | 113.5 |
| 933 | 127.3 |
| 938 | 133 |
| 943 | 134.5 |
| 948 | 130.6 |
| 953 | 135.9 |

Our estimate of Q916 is 0.36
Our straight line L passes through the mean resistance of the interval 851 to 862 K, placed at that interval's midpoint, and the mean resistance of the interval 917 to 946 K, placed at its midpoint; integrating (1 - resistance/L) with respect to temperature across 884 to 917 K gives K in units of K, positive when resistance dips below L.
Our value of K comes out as 8.6 K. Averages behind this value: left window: 120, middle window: 85.5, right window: 112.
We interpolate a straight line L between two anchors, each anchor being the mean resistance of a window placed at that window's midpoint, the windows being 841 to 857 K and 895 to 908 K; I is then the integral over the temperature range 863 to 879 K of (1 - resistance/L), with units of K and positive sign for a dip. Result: -4.7 K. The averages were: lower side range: 117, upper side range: 90.4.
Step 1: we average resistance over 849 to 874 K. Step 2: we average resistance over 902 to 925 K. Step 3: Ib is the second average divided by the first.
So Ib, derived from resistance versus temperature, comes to 0.57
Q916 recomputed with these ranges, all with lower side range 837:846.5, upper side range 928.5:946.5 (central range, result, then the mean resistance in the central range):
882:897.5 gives 0.205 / 101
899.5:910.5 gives 0.423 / 84.5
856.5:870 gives -0.083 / 128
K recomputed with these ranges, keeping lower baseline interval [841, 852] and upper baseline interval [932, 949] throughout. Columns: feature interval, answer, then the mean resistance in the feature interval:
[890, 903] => 3.2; 94.3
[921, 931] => 2.1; 102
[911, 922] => 5.7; 61.9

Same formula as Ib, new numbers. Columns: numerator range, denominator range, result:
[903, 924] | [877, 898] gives 0.65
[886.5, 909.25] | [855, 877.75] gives 0.69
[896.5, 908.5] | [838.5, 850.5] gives 0.77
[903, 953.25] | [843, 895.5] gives 0.85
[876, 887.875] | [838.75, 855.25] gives 1.04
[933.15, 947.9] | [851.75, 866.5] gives 1.08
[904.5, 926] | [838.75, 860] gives 0.61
